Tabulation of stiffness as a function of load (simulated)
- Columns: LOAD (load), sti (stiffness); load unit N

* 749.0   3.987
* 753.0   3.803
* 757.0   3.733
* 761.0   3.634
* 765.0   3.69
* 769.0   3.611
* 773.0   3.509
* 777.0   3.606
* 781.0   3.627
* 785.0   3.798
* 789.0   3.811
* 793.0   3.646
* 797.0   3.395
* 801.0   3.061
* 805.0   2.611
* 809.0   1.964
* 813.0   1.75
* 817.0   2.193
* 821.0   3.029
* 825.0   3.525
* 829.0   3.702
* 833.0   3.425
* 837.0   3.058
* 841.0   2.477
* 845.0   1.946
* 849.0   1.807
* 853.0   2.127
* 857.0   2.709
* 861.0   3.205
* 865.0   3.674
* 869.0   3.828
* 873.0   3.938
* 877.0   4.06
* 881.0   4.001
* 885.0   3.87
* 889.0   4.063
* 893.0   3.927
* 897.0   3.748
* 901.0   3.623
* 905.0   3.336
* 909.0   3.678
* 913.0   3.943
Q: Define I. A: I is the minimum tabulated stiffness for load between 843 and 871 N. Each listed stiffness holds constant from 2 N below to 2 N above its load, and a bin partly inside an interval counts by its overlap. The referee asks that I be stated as 1.807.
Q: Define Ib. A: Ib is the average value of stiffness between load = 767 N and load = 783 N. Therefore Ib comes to 3.59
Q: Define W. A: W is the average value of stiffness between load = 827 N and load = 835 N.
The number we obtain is 3.56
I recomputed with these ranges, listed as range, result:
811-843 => 1.75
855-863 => 2.709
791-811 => 1.964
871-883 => 3.938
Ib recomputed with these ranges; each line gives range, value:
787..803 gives 3.48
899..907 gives 3.48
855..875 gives 3.47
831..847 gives 2.73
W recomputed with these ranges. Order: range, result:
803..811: 2.29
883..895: 3.95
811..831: 2.84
